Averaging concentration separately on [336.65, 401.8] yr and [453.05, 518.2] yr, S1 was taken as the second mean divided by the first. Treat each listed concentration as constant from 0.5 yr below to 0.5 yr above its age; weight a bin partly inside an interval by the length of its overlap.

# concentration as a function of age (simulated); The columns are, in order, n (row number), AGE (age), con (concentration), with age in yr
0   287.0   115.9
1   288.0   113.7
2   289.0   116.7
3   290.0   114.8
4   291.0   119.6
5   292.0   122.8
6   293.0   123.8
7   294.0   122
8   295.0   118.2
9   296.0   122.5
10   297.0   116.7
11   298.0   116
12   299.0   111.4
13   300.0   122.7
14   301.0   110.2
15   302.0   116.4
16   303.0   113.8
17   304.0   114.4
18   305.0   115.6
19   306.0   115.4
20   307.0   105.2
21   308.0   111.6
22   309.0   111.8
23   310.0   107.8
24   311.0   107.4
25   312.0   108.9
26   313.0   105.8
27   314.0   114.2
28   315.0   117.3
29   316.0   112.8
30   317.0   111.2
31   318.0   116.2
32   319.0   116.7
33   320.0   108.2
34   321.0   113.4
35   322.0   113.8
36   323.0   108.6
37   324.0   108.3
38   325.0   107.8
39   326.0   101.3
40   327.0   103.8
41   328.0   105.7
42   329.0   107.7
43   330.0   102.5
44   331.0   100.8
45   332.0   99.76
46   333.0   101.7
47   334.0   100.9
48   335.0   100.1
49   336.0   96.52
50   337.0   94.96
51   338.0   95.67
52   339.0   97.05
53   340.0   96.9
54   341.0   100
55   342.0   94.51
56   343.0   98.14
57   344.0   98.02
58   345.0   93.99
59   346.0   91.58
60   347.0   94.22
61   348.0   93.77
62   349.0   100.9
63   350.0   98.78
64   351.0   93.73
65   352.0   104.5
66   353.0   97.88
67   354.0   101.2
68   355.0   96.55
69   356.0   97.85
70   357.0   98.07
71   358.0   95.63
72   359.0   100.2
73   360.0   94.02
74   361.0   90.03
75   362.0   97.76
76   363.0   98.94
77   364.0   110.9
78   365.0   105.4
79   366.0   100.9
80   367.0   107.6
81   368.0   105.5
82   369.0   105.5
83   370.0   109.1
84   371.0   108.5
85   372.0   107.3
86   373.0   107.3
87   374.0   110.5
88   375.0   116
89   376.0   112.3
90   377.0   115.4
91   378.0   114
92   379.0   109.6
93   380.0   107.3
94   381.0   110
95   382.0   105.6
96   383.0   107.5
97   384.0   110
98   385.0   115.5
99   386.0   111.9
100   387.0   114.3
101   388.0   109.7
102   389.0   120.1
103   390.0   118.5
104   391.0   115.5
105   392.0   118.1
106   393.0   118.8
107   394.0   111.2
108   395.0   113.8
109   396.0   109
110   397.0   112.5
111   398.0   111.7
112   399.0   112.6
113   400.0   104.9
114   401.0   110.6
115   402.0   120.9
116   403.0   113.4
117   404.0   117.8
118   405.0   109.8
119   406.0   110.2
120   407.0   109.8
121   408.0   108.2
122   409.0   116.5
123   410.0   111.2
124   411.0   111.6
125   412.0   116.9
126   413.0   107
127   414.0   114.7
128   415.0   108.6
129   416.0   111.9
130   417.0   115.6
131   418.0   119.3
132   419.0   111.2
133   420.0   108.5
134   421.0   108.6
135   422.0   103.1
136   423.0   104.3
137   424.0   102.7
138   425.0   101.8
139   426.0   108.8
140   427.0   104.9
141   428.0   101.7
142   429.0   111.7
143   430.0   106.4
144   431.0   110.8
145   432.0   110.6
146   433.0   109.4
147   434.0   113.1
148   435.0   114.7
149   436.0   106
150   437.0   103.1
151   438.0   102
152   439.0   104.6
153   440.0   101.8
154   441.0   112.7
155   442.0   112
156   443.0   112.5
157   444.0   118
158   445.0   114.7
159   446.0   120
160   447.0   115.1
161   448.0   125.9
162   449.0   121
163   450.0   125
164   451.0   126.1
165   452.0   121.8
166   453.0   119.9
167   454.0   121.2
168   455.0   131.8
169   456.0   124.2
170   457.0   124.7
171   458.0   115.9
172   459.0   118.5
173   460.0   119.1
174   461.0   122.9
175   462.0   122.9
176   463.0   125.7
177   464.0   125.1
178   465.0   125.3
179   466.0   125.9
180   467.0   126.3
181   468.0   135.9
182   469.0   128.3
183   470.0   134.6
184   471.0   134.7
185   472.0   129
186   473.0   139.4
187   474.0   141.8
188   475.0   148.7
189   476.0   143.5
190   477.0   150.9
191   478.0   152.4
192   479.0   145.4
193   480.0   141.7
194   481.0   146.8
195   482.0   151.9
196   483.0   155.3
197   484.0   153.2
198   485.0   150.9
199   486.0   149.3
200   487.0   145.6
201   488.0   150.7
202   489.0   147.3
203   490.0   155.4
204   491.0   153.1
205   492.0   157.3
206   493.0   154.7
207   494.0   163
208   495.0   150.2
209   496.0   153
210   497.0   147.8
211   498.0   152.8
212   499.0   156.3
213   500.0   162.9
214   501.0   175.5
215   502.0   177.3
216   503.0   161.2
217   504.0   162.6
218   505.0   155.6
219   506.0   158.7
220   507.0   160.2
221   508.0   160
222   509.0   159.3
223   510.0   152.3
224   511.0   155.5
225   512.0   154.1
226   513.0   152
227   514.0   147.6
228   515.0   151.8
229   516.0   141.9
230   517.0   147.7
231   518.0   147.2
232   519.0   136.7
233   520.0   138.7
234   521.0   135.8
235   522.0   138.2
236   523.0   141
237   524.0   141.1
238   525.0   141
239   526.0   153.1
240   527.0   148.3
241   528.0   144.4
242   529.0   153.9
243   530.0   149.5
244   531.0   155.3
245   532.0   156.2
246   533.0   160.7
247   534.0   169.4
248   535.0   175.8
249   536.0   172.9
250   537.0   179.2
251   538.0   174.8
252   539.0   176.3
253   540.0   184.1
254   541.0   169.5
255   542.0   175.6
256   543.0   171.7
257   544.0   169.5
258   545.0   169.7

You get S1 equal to 1.4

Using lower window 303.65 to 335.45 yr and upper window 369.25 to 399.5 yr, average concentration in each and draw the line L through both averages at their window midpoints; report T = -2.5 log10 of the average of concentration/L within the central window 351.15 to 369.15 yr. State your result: 0.11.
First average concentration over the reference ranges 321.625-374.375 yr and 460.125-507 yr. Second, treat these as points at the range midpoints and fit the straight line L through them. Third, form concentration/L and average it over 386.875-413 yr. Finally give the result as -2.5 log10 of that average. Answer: 0.05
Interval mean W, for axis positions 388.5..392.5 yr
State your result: 118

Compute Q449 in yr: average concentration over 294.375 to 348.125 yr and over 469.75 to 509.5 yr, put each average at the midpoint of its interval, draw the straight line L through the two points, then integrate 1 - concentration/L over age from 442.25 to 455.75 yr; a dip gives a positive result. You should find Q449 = 2.0 yr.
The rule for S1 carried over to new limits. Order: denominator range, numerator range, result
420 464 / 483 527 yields 1.34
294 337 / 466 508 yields 1.36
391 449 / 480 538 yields 1.39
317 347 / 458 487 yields 1.34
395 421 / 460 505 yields 1.30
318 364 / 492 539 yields 1.54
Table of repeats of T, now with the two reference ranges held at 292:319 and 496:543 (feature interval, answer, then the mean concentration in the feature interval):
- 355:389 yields 0.20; 106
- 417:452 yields 0.25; 111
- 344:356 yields 0.26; 97.1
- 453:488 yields 0.09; 136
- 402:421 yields 0.20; 112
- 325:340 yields 0.19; 101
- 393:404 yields 0.18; 113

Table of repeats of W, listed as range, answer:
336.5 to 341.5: 96.9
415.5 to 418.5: 116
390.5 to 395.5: 115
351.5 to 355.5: 100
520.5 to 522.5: 137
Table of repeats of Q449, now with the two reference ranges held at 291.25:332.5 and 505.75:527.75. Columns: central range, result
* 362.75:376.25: 1.61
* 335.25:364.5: 5.26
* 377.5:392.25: 1.47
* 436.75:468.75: 4.04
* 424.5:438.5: 2.69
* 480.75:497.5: -1.04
